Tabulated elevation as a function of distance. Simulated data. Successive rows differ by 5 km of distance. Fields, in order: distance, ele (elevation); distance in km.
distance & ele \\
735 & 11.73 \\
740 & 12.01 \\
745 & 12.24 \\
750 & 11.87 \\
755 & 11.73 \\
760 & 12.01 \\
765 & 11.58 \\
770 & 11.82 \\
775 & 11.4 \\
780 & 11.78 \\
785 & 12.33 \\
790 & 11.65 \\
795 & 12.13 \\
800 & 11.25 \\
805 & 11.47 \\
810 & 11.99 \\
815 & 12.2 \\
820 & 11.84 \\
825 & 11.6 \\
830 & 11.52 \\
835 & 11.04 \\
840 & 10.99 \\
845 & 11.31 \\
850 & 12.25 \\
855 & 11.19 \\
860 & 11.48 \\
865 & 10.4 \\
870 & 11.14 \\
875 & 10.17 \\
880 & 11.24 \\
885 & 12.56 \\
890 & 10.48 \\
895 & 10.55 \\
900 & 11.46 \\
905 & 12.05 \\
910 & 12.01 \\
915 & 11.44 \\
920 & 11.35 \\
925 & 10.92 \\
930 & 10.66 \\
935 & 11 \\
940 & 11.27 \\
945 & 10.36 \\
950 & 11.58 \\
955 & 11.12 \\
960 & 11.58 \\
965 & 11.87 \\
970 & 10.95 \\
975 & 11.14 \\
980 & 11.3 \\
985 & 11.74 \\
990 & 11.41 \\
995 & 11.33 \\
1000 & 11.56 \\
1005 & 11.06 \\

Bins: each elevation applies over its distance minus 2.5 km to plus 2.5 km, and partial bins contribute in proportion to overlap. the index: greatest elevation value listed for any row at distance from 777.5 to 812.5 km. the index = 12.33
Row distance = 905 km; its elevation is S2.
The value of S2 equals 12.05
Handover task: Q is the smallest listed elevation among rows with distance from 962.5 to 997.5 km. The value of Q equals 10.95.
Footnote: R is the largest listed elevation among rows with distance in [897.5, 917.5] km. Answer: 12.05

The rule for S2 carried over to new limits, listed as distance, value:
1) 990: 11.41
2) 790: 11.65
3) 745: 12.24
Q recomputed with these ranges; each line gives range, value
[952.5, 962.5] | 11.12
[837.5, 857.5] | 10.99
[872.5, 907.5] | 10.17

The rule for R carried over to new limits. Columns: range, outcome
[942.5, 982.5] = 11.87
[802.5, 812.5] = 11.99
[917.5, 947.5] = 11.35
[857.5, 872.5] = 11.48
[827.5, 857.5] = 12.25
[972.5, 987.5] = 11.74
